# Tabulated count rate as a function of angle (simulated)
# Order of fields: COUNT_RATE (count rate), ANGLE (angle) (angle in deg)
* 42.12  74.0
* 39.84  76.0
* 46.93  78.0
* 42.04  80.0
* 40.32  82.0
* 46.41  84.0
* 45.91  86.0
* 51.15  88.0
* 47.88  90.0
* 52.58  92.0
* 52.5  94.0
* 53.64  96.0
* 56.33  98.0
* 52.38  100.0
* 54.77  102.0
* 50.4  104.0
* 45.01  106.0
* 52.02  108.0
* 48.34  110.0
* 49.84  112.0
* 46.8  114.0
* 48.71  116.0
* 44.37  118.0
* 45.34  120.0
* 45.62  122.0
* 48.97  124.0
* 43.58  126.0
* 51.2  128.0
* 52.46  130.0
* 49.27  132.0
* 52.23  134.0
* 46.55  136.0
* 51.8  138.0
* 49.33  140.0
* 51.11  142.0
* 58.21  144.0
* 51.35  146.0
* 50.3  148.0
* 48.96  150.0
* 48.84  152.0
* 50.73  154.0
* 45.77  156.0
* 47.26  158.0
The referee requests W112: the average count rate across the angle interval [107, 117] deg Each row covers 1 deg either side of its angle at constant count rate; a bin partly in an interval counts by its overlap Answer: 49.1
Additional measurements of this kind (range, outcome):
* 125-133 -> 49.1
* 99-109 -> 50.9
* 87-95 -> 51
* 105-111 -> 48.5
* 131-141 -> 49.8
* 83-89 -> 47.8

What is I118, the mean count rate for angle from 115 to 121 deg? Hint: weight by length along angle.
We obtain 46.1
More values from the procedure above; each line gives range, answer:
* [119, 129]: 46.9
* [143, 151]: 52.2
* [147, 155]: 49.7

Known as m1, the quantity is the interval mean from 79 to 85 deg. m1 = 42.9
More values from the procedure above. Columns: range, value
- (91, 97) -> 52.9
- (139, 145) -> 52.9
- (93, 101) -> 53.7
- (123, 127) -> 46.3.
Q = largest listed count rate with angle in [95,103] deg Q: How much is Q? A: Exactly 56.33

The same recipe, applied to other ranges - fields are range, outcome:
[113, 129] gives 51.2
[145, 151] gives 51.35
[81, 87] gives 46.41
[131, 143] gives 52.23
